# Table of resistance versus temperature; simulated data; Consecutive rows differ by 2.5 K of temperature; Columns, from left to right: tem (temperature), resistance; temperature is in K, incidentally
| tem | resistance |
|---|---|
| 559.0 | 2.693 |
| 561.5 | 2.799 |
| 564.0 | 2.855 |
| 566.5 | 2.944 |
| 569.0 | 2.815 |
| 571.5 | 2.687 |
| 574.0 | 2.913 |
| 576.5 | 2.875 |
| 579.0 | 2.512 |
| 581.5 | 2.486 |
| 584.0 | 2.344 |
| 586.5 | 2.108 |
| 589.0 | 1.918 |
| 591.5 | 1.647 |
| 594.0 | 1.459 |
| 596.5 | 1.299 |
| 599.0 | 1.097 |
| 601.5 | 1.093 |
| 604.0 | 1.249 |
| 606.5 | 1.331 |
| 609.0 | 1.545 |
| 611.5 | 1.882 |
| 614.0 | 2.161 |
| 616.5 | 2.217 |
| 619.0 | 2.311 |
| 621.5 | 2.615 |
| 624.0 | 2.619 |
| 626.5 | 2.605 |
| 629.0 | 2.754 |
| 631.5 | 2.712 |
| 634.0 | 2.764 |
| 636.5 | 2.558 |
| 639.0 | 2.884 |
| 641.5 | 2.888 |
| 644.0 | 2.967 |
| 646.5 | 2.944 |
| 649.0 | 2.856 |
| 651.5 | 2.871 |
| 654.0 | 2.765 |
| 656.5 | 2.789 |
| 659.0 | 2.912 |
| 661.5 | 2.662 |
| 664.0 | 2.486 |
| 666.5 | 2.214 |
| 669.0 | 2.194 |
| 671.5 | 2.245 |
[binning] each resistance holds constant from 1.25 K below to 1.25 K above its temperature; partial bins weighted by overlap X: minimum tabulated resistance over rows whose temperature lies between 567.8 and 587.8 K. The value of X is 2.108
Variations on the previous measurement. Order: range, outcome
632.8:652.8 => 2.558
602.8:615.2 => 1.249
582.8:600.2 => 1.097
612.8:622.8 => 2.161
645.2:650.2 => 2.856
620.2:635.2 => 2.605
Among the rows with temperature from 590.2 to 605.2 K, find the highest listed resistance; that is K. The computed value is 1.647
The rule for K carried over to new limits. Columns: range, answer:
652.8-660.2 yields 2.912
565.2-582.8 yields 2.944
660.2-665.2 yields 2.662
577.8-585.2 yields 2.512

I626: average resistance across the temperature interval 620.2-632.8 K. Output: 2.66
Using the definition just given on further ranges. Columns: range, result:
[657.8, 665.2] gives 2.69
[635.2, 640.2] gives 2.72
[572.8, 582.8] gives 2.69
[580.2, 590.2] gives 2.22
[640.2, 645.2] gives 2.93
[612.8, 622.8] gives 2.33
